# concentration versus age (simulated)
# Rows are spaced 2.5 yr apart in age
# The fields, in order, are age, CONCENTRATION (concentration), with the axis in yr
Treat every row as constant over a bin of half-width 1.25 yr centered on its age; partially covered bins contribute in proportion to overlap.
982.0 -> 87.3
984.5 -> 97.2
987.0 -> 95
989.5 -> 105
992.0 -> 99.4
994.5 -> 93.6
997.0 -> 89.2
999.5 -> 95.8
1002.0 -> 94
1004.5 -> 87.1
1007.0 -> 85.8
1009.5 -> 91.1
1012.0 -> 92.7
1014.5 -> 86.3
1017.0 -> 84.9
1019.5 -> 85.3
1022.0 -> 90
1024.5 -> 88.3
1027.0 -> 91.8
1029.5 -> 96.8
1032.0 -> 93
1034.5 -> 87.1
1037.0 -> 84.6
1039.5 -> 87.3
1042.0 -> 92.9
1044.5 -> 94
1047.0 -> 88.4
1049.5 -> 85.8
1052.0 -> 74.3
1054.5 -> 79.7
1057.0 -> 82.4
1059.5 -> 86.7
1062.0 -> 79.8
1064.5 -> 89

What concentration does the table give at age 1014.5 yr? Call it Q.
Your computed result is 86.3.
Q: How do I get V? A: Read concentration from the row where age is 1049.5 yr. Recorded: 85.8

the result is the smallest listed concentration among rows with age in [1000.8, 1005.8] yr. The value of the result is 87.1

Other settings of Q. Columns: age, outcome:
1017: 84.9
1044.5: 94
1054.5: 79.7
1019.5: 85.3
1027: 91.8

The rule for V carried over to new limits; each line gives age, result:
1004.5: 87.1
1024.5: 88.3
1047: 88.4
